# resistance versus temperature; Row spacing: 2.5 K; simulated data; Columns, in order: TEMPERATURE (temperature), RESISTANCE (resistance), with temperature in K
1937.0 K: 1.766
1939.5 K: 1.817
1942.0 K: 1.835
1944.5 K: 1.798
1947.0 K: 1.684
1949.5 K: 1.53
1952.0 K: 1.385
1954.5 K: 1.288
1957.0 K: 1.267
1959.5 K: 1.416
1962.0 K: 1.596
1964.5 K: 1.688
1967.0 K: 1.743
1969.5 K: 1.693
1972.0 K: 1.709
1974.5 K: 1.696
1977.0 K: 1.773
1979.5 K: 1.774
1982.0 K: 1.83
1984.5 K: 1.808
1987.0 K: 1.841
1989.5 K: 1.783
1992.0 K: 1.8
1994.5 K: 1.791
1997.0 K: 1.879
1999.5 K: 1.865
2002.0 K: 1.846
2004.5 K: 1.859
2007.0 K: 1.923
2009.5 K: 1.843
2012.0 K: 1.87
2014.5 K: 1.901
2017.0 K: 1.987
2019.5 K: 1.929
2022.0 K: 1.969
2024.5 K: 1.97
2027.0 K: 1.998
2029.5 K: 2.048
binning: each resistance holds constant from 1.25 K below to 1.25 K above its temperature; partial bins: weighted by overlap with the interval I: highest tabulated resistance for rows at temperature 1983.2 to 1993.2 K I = 1.841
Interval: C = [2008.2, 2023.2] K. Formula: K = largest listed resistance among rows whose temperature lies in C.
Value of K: 1.987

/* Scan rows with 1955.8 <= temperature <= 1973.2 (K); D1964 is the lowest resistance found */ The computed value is 1.267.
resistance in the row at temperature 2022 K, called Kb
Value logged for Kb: 1.969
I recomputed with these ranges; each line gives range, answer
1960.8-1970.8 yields 1.743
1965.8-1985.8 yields 1.83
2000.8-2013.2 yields 1.923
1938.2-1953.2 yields 1.835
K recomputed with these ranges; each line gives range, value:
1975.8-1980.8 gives 1.774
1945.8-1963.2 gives 1.684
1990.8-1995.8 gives 1.8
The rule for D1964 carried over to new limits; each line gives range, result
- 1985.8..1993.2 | 1.783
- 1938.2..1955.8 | 1.288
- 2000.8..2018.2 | 1.843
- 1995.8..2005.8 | 1.846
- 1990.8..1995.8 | 1.791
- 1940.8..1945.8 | 1.798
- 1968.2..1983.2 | 1.693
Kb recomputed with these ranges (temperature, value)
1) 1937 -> 1.766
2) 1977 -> 1.773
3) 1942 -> 1.835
